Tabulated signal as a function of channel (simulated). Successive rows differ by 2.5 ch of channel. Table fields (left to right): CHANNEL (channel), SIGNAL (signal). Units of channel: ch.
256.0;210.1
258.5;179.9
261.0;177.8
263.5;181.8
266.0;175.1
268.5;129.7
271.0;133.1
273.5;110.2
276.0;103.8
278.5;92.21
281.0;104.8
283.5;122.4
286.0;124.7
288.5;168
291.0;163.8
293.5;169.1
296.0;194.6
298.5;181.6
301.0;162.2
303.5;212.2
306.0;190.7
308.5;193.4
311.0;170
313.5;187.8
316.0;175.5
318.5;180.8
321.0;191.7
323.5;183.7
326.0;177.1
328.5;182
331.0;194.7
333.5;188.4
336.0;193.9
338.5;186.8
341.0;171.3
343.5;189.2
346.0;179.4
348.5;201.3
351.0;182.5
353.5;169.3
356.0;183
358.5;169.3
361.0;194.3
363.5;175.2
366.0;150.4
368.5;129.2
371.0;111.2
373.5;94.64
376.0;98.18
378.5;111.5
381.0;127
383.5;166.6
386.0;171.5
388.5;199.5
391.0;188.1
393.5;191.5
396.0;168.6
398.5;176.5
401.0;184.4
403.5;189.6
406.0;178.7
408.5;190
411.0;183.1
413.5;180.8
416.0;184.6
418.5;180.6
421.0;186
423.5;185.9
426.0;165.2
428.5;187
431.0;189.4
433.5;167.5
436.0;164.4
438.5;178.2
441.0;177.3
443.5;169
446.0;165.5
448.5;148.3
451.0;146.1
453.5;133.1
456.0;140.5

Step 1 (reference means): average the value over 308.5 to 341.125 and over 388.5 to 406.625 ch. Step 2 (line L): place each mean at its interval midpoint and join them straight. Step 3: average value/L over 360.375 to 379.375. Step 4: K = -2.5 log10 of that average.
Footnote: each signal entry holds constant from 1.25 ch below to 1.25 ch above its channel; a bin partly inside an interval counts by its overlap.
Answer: 0.36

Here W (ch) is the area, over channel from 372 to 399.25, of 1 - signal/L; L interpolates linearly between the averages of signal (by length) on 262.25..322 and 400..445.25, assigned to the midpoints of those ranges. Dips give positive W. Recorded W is 3.3 ch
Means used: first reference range 159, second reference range 180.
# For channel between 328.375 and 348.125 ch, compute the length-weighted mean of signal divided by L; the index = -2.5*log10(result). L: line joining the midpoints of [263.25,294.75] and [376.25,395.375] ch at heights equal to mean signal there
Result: -0.24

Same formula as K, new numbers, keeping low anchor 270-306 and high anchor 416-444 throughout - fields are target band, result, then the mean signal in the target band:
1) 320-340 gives -0.193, 187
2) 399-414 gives -0.069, 184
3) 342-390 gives 0.038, 158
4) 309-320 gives -0.174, 180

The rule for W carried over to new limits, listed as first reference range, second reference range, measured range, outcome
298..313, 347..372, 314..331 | -0.3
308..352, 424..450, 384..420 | -1.5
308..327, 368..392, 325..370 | -4.6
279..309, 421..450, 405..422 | -1.2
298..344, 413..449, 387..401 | -0.4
